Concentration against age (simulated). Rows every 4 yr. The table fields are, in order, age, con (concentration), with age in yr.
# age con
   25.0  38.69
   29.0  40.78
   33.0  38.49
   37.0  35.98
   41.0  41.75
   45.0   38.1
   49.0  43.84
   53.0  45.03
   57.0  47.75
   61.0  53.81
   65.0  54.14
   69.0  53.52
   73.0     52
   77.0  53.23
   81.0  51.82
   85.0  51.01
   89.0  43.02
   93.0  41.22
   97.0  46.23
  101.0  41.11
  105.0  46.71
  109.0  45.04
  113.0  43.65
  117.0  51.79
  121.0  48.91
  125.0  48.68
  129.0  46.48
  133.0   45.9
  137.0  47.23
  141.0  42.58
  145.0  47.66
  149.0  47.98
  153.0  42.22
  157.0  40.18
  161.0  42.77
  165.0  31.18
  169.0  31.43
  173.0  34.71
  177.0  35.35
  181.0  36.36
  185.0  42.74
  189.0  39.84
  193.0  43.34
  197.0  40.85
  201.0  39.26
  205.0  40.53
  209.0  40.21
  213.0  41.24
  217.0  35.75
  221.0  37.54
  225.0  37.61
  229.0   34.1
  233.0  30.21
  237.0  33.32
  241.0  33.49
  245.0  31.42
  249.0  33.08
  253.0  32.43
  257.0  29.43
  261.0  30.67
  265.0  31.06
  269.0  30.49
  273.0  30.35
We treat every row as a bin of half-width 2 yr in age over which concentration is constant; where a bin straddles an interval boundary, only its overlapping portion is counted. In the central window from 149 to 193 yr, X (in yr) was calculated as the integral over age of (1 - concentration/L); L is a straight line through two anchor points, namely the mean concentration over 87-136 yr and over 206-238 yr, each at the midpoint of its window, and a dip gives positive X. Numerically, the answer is 2.5 yr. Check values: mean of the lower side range 45.8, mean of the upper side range 36.5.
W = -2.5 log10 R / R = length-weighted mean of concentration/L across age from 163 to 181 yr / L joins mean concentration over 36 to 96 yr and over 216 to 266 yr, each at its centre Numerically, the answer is 0.15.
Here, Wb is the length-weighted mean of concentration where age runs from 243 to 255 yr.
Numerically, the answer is 32.3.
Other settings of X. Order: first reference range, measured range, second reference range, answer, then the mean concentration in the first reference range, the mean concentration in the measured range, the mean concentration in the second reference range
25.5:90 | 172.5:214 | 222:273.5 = -3.83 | 46.4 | 39.6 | 32.3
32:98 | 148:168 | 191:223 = 1.03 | 46.7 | 40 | 39.8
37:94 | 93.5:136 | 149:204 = -2.55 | 47.6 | 46.3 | 38.9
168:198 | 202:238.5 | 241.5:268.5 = -2.19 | 38.2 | 36.8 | 31.4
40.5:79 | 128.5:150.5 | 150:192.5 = -2.77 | 48.6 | 46.3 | 38.1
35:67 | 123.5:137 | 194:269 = -2.09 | 45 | 47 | 35.1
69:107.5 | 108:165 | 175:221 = -1.53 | 47.7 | 45.3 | 39.5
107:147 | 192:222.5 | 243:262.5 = -2.28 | 46.8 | 39.8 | 31.4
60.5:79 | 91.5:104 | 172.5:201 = 1.68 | 53.3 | 43.2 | 39.3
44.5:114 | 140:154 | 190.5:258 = -1.07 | 47.5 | 45.5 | 36.2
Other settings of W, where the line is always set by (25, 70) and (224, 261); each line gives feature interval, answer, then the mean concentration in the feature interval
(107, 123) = -0.18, 47.3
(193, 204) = -0.16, 40.7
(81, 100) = -0.10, 45.8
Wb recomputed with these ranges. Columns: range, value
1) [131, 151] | 46.3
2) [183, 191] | 41.3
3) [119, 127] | 48.8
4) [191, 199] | 42.1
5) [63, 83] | 52.9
